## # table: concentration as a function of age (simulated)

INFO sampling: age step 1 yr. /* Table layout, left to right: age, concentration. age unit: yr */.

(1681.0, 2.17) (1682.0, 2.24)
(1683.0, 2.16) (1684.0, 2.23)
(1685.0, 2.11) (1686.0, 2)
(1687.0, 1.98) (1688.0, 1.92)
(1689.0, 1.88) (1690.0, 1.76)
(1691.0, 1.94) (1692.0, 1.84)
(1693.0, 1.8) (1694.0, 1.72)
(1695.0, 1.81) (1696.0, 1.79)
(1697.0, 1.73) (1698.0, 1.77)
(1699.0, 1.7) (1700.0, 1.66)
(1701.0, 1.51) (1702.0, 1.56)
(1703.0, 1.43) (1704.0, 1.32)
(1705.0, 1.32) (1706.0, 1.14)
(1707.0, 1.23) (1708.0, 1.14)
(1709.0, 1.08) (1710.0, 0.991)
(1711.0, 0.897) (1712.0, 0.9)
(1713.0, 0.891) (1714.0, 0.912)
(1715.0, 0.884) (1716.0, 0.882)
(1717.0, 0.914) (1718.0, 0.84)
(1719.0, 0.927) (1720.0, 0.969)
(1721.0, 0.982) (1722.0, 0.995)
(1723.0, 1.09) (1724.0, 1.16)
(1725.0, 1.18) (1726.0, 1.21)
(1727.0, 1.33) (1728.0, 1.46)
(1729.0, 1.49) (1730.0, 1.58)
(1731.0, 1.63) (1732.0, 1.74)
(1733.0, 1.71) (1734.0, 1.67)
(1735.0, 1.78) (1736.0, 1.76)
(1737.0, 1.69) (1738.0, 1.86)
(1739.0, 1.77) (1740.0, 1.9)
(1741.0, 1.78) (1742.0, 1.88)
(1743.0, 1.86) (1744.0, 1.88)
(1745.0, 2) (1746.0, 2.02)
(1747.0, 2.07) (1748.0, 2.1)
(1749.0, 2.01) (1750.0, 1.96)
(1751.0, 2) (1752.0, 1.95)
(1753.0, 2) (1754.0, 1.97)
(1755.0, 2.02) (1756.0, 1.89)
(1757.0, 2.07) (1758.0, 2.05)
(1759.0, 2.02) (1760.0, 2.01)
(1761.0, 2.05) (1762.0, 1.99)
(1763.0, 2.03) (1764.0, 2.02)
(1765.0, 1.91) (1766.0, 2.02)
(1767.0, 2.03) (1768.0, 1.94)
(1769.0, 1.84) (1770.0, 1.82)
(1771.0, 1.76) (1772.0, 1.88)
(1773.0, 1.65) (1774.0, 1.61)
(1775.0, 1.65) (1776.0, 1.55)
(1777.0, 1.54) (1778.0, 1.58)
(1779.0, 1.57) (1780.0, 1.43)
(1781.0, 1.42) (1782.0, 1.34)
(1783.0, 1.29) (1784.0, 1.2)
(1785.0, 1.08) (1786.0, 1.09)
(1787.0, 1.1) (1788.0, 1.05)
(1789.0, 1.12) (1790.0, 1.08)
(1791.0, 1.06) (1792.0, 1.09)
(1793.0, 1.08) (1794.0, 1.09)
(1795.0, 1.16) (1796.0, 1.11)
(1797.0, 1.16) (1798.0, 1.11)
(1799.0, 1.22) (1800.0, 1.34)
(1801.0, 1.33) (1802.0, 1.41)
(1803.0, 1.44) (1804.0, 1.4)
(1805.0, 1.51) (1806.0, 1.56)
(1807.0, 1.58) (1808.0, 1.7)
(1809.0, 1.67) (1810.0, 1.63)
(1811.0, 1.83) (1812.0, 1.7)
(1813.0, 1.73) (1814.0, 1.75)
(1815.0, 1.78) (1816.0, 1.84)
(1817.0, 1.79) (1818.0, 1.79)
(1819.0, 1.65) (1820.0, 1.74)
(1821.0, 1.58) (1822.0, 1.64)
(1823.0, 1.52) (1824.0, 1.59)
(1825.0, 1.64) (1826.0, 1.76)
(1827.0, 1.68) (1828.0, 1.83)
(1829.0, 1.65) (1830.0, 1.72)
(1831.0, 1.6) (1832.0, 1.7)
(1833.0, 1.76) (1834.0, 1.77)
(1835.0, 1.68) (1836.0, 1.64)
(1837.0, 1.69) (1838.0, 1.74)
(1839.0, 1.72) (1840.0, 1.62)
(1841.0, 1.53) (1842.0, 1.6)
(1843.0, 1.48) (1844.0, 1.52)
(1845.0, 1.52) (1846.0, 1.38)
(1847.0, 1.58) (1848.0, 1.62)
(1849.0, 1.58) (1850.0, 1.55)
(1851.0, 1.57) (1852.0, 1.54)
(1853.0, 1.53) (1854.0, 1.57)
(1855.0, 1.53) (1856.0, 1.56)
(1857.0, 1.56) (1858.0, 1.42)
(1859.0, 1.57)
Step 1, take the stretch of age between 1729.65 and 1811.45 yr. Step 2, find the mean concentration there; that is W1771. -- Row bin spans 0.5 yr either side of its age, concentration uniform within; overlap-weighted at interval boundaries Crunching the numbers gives 1.64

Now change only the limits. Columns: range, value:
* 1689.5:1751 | 1.49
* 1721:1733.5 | 1.37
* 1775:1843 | 1.5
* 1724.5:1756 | 1.78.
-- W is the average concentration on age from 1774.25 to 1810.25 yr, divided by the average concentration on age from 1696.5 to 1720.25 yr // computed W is 1.11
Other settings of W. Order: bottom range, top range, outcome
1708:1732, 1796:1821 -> 1.41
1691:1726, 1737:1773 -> 1.53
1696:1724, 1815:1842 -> 1.43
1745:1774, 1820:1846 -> 0.84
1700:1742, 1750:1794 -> 1.25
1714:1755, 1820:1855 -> 1.03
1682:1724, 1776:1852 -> 1.05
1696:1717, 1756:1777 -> 1.51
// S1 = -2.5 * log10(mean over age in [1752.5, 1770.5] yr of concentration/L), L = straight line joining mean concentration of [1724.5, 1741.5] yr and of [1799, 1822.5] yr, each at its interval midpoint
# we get -0.22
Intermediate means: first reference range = 1.62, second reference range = 1.62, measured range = 1.98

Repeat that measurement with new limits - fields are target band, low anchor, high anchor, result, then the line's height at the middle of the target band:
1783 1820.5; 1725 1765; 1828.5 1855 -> 0.209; 1.71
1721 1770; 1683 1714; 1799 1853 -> -0.131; 1.59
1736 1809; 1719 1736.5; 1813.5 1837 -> -0.084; 1.53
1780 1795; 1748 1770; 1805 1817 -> 0.498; 1.83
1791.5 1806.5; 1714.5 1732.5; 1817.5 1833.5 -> 0.220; 1.55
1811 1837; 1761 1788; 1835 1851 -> -0.069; 1.6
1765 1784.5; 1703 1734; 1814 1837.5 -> -0.141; 1.45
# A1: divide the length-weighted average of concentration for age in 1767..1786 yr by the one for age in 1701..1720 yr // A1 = 1.4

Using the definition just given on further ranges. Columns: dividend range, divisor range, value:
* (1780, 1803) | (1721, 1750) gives 0.72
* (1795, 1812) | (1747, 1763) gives 0.72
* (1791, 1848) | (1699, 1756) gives 1.05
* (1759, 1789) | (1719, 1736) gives 1.19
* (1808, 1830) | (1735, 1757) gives 0.89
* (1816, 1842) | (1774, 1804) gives 1.32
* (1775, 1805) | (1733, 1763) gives 0.66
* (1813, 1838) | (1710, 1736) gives 1.41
